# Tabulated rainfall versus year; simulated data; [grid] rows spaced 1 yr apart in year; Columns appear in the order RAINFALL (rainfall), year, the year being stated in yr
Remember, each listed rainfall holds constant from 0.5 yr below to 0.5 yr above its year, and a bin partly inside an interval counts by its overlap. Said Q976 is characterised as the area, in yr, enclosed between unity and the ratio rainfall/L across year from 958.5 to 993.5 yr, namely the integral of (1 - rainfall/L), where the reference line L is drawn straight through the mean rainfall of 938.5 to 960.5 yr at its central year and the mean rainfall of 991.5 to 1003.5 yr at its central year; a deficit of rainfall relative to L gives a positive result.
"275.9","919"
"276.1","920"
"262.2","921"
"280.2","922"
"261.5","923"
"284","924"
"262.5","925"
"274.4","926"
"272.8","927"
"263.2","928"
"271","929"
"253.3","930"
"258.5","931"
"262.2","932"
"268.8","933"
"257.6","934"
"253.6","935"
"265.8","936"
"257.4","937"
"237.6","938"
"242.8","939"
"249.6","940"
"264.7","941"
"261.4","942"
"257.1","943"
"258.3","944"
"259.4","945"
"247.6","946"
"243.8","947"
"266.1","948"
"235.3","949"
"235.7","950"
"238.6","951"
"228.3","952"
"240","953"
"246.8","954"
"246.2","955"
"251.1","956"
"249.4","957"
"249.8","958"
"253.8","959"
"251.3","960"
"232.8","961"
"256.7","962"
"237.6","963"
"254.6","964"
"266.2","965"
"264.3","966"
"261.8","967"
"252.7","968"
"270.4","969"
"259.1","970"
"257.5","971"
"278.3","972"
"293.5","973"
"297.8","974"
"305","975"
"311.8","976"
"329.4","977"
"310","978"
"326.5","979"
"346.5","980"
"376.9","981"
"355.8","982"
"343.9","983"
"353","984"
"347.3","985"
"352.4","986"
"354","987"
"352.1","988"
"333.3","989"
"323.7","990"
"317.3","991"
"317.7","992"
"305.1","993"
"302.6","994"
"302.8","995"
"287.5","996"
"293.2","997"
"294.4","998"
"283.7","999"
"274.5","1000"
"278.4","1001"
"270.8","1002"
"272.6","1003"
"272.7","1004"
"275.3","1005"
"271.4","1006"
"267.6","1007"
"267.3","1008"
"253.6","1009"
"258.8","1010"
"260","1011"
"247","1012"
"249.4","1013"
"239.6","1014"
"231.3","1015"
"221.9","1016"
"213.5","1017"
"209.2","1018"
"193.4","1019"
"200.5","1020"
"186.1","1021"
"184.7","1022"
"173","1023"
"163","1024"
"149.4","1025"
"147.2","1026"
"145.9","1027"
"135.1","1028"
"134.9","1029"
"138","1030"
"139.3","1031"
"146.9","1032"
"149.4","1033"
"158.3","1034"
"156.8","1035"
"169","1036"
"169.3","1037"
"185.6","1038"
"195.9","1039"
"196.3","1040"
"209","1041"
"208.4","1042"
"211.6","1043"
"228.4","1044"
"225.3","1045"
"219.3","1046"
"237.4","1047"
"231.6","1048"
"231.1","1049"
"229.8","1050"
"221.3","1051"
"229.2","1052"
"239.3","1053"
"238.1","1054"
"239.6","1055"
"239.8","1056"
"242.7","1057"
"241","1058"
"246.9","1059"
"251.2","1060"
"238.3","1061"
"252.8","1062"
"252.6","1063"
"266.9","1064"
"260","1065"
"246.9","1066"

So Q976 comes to -3.72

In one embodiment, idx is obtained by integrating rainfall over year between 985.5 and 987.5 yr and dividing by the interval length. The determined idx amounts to 353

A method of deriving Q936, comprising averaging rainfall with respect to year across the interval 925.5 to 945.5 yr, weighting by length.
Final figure 259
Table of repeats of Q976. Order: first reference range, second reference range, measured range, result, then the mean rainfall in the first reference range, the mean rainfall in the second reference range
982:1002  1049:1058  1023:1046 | 7.69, 317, 235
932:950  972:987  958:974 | 2.31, 254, 331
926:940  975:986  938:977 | 5.46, 259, 339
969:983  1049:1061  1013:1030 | 5.42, 311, 238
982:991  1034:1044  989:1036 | 7.26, 344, 190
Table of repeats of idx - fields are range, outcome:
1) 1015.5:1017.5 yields 218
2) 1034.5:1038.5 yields 170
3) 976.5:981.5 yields 338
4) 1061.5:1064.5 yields 257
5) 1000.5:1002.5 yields 275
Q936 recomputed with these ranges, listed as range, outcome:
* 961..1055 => 249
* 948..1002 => 288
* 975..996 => 331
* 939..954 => 249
